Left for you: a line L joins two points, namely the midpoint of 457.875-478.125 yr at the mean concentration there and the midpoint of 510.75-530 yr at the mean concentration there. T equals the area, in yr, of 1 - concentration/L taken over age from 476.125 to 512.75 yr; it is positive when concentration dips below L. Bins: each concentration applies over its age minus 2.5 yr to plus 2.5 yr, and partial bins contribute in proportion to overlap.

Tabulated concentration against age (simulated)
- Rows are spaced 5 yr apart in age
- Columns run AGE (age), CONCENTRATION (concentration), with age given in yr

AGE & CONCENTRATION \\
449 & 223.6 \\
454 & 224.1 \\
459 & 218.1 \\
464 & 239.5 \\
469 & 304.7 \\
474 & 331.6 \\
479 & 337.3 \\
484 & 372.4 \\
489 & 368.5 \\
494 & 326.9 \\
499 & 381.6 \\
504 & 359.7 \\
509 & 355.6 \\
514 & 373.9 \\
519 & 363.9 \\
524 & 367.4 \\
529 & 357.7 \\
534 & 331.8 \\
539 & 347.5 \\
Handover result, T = -3.8 yr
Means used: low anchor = 282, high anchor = 366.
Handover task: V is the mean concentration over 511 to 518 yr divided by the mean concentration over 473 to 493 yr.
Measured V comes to 1.05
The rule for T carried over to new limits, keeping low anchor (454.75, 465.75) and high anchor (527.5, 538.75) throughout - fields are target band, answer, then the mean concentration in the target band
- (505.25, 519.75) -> -2.5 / 364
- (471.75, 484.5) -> -4.3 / 343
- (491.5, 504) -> -2.9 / 355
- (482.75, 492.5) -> -3.4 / 366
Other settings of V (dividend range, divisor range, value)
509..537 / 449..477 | 1.37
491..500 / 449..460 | 1.58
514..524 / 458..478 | 1.30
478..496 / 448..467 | 1.54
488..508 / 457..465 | 1.57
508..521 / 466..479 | 1.15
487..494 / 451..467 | 1.54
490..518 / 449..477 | 1.38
